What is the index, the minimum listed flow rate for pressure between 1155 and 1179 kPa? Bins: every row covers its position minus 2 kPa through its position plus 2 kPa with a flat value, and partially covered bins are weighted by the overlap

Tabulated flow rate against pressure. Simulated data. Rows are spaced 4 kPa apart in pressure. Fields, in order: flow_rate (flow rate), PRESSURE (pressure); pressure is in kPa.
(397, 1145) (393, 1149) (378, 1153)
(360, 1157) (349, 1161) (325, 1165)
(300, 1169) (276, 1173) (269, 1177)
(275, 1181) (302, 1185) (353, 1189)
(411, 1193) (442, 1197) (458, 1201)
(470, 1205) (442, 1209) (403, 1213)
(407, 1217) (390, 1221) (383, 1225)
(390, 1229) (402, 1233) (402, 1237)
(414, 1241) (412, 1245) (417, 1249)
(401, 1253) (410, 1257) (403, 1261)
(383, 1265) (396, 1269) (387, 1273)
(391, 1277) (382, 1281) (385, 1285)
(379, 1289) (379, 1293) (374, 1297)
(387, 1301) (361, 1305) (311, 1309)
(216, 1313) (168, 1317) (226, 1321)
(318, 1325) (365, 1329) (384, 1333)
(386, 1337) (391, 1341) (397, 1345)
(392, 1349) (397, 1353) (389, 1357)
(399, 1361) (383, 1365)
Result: 269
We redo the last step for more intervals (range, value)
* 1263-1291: 379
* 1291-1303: 374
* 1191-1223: 390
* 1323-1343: 318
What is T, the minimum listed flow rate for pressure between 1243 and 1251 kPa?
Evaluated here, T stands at 412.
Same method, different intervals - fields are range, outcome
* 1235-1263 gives 401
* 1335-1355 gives 386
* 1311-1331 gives 168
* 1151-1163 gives 349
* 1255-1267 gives 383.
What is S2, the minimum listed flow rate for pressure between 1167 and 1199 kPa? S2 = 269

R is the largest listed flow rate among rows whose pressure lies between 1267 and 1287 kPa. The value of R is 396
